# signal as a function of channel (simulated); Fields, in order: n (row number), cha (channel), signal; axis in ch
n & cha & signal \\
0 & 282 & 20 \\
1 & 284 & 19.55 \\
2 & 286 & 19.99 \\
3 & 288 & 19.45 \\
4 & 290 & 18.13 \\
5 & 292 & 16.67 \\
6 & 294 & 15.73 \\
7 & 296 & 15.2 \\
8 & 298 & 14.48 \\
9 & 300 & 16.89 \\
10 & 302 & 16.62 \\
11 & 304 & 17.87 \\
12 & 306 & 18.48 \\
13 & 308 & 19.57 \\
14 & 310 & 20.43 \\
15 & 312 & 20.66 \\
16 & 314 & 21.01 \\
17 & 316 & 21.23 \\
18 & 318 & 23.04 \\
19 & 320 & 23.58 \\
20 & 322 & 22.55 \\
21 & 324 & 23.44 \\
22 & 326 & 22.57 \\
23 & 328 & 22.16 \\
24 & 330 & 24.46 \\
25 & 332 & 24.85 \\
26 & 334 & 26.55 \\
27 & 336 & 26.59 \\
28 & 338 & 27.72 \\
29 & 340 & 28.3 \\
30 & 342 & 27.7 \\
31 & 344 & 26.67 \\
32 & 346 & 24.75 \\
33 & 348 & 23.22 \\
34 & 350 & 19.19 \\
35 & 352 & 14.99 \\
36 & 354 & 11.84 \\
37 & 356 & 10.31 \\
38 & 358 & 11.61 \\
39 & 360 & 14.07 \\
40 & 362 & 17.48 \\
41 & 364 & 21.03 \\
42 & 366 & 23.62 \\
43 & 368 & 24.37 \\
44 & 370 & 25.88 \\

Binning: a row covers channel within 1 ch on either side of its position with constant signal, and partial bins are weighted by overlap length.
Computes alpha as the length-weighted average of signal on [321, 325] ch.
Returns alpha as 23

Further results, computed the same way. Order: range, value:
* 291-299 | 15.5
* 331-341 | 26.8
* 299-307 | 17.5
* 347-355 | 17.3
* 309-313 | 20.5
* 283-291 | 19.3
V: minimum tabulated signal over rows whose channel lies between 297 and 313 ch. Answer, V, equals 14.48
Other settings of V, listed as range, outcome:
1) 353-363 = 10.31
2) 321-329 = 22.16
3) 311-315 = 20.66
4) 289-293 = 16.67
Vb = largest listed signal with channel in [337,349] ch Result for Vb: 28.3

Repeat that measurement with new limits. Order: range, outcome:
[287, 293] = 19.45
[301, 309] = 19.57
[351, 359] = 14.99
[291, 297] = 16.67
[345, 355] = 24.75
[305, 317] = 21.23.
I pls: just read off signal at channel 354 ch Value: 11.84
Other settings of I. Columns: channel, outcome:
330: 24.46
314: 21.01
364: 21.03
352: 14.99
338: 27.72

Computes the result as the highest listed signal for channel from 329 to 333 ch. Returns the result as 24.85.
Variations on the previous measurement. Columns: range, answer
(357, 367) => 23.62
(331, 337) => 26.59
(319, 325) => 23.58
